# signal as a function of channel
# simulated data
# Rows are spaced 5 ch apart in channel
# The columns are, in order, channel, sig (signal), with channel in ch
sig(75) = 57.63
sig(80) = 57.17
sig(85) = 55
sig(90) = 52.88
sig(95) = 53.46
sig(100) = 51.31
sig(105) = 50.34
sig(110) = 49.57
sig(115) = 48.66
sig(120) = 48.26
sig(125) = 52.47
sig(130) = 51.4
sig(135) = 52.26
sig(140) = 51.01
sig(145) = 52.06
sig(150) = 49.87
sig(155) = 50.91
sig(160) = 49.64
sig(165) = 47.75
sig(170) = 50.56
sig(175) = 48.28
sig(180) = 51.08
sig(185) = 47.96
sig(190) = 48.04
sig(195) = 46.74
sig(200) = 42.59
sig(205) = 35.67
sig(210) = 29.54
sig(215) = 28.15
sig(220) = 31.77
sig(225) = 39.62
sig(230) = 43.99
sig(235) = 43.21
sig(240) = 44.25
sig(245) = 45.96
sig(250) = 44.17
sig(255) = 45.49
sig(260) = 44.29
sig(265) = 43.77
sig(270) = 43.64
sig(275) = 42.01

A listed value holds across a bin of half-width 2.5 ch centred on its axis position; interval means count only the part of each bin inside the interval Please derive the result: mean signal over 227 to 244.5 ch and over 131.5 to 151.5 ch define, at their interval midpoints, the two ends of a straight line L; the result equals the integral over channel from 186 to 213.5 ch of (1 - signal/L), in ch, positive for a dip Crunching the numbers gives 3.8 ch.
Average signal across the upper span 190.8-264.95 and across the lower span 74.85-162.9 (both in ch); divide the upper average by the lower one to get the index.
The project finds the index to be 0.79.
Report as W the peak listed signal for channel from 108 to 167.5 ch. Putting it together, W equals 52.47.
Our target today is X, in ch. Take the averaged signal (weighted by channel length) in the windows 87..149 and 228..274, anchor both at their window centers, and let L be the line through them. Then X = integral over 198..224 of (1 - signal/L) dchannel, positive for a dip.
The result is 7.1 ch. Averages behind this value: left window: 51.1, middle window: 33.7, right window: 44.2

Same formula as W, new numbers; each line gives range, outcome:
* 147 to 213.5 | 51.08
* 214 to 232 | 43.99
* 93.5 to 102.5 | 53.46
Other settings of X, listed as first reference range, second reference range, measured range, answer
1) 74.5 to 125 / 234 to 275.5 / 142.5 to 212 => 2.45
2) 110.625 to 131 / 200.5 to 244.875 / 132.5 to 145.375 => -1.05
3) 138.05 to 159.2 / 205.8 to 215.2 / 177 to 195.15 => -4.91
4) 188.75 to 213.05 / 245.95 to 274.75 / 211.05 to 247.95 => 2.47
